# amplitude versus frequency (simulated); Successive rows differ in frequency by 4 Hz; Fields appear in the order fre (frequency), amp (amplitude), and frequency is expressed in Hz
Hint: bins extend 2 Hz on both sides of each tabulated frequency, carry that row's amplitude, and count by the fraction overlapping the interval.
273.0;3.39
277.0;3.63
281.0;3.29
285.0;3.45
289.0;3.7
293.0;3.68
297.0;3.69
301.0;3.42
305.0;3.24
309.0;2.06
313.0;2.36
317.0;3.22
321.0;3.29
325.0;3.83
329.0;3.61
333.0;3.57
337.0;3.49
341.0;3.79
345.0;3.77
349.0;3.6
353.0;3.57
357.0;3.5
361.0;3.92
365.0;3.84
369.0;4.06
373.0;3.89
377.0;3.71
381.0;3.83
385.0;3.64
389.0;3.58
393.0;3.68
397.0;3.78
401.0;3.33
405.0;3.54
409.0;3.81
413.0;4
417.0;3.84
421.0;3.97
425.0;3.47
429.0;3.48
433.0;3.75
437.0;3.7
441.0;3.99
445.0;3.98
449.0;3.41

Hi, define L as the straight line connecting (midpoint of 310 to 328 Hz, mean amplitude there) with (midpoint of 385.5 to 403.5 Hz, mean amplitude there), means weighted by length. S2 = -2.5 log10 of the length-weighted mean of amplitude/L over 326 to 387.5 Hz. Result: -0.11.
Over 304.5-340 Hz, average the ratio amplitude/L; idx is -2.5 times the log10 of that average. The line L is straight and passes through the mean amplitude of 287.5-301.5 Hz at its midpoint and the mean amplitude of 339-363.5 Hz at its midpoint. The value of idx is 0.15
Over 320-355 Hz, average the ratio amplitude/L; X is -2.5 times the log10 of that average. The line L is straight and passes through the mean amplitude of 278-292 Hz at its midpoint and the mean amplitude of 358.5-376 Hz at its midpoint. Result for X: 0.04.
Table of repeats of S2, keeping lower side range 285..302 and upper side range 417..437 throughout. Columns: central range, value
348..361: 0.01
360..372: -0.08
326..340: 0.01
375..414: 0.00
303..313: 0.36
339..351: -0.02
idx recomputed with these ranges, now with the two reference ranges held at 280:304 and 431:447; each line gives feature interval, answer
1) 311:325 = 0.17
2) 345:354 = 0.01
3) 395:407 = 0.07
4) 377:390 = 0.01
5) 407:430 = 0.01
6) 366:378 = -0.05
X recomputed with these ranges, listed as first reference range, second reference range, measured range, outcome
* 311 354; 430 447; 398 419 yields 0.01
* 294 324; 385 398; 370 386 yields -0.07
